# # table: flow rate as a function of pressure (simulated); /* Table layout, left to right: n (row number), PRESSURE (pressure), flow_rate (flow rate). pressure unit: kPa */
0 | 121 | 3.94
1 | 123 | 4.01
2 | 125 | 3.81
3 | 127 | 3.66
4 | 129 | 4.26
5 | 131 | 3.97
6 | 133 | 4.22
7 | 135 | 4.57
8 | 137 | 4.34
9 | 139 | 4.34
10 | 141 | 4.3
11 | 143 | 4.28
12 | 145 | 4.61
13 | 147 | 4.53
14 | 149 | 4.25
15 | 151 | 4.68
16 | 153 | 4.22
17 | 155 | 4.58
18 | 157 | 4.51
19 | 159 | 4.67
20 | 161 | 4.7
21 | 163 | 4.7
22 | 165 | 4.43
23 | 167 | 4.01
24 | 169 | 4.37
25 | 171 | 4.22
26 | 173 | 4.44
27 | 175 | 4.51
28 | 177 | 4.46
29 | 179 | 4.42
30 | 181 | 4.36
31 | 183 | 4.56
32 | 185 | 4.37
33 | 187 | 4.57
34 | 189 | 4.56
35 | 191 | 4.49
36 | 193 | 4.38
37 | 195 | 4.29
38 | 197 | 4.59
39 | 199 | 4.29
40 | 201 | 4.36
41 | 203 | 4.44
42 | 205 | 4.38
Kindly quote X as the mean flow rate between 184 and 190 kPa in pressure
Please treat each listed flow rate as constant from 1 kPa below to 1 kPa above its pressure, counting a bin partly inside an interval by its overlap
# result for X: 4.5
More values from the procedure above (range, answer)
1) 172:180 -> 4.46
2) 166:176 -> 4.31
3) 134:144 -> 4.37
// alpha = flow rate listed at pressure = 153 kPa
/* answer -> 4.22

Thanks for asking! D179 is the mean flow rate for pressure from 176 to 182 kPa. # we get 4.41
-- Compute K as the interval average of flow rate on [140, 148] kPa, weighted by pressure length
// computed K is 4.43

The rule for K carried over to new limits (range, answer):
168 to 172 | 4.29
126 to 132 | 3.96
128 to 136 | 4.25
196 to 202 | 4.41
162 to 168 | 4.38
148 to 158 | 4.45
